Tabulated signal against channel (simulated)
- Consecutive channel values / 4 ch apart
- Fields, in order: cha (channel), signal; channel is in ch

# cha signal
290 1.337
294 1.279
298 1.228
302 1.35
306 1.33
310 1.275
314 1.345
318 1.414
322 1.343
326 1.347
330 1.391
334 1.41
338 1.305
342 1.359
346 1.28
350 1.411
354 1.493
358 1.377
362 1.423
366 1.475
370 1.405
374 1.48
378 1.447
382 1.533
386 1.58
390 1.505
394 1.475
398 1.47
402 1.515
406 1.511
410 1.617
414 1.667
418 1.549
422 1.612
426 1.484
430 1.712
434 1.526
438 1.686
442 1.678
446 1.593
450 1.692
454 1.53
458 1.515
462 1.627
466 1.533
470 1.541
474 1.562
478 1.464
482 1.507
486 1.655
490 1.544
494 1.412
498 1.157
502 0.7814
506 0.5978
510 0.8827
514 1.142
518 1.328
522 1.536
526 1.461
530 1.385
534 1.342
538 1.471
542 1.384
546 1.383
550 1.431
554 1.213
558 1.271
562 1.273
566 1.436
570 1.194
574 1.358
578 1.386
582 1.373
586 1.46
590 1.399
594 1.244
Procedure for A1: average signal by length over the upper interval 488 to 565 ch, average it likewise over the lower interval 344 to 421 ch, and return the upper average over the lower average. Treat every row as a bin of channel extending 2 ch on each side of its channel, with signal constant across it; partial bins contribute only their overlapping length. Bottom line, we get 0.85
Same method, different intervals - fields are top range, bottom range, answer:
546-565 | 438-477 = 0.83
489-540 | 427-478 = 0.77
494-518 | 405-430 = 0.62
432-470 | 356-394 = 1.09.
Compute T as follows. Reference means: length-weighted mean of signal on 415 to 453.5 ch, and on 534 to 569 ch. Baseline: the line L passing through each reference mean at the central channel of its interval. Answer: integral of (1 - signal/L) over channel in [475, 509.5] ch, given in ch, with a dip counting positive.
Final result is 5.4 ch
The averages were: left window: 1.61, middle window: 1.26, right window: 1.35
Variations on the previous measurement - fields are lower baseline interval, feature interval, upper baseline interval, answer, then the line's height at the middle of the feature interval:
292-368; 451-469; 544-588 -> -2.8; 1.35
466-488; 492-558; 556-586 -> 8.6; 1.44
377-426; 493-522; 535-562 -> 7.0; 1.4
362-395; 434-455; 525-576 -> -2.9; 1.43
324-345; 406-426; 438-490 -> -1.2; 1.5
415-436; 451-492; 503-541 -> -4.0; 1.41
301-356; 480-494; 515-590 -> -1.8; 1.37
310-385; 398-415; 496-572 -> -2.6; 1.35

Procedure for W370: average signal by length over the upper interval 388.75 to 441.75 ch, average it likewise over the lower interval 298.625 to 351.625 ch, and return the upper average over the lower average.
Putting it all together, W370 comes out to 1.16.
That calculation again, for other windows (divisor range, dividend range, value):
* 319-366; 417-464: 1.16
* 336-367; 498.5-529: 0.80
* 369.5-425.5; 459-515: 0.86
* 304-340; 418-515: 1.07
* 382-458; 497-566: 0.79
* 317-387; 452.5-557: 0.96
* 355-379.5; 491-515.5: 0.71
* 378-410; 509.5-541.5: 0.89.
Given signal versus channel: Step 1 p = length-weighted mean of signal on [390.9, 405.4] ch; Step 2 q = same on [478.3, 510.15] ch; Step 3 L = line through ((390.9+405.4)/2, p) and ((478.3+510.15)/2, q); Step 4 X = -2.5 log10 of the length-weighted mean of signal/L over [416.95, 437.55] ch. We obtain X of -0.128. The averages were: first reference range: 1.49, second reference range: 1.22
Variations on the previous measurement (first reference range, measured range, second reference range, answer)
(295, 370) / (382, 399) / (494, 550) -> -0.14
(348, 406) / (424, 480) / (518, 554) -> -0.10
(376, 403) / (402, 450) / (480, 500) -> -0.08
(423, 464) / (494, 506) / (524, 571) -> 0.44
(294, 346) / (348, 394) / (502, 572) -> -0.11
